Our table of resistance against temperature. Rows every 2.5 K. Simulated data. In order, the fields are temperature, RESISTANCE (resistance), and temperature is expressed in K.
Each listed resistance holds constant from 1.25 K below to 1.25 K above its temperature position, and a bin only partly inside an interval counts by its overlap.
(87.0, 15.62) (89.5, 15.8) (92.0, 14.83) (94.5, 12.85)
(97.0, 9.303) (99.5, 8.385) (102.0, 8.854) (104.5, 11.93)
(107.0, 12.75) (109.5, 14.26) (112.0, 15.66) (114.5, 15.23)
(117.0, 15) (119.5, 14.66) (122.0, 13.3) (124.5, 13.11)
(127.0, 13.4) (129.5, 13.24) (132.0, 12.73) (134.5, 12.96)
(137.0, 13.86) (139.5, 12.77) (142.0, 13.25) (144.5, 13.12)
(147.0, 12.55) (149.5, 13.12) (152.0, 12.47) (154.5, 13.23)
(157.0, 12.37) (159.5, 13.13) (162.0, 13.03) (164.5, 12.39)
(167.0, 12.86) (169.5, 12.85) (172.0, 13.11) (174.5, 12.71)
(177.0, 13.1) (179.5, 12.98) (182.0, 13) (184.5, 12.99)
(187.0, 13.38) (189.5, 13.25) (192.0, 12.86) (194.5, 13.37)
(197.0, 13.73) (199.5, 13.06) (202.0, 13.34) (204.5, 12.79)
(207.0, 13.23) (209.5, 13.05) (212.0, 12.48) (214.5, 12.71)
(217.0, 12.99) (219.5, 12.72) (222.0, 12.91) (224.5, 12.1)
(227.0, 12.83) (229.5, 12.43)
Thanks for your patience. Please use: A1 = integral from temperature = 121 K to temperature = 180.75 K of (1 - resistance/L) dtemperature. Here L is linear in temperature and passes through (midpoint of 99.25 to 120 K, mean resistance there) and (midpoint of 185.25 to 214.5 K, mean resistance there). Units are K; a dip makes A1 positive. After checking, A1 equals 0.6 K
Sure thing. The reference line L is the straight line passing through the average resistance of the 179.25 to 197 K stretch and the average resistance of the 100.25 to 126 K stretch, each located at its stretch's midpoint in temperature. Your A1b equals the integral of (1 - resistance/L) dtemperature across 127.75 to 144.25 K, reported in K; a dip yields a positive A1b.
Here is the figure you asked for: 0.21 K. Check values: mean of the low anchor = 13.4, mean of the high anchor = 13.2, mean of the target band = 13.1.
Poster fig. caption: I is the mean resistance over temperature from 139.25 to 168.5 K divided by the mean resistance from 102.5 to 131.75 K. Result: 0.94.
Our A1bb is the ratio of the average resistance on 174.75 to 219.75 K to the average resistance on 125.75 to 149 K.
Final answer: 1.00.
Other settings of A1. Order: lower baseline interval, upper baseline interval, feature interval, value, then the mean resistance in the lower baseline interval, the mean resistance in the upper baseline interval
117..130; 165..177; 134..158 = 0.6 K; 13.7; 12.9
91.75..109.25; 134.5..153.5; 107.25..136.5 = -4.4 K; 11.2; 13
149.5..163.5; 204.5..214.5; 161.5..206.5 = -0.6 K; 12.9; 12.9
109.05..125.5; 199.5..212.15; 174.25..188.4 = 0.4 K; 14.5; 13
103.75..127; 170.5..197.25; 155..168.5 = 0.6 K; 14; 13.1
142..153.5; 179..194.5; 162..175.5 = 0.2 K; 12.9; 13.1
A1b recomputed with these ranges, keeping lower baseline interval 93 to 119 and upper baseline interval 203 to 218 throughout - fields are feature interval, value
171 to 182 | -0.18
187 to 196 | -0.28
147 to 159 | -0.11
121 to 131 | -0.53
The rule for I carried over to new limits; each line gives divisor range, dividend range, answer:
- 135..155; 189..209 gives 1.01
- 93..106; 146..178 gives 1.23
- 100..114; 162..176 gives 1.02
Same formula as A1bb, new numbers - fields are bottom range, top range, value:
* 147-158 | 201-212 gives 1.02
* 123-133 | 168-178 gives 0.98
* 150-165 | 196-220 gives 1.02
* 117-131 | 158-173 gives 0.94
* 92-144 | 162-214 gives 1.01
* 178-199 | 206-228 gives 0.97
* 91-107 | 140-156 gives 1.17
